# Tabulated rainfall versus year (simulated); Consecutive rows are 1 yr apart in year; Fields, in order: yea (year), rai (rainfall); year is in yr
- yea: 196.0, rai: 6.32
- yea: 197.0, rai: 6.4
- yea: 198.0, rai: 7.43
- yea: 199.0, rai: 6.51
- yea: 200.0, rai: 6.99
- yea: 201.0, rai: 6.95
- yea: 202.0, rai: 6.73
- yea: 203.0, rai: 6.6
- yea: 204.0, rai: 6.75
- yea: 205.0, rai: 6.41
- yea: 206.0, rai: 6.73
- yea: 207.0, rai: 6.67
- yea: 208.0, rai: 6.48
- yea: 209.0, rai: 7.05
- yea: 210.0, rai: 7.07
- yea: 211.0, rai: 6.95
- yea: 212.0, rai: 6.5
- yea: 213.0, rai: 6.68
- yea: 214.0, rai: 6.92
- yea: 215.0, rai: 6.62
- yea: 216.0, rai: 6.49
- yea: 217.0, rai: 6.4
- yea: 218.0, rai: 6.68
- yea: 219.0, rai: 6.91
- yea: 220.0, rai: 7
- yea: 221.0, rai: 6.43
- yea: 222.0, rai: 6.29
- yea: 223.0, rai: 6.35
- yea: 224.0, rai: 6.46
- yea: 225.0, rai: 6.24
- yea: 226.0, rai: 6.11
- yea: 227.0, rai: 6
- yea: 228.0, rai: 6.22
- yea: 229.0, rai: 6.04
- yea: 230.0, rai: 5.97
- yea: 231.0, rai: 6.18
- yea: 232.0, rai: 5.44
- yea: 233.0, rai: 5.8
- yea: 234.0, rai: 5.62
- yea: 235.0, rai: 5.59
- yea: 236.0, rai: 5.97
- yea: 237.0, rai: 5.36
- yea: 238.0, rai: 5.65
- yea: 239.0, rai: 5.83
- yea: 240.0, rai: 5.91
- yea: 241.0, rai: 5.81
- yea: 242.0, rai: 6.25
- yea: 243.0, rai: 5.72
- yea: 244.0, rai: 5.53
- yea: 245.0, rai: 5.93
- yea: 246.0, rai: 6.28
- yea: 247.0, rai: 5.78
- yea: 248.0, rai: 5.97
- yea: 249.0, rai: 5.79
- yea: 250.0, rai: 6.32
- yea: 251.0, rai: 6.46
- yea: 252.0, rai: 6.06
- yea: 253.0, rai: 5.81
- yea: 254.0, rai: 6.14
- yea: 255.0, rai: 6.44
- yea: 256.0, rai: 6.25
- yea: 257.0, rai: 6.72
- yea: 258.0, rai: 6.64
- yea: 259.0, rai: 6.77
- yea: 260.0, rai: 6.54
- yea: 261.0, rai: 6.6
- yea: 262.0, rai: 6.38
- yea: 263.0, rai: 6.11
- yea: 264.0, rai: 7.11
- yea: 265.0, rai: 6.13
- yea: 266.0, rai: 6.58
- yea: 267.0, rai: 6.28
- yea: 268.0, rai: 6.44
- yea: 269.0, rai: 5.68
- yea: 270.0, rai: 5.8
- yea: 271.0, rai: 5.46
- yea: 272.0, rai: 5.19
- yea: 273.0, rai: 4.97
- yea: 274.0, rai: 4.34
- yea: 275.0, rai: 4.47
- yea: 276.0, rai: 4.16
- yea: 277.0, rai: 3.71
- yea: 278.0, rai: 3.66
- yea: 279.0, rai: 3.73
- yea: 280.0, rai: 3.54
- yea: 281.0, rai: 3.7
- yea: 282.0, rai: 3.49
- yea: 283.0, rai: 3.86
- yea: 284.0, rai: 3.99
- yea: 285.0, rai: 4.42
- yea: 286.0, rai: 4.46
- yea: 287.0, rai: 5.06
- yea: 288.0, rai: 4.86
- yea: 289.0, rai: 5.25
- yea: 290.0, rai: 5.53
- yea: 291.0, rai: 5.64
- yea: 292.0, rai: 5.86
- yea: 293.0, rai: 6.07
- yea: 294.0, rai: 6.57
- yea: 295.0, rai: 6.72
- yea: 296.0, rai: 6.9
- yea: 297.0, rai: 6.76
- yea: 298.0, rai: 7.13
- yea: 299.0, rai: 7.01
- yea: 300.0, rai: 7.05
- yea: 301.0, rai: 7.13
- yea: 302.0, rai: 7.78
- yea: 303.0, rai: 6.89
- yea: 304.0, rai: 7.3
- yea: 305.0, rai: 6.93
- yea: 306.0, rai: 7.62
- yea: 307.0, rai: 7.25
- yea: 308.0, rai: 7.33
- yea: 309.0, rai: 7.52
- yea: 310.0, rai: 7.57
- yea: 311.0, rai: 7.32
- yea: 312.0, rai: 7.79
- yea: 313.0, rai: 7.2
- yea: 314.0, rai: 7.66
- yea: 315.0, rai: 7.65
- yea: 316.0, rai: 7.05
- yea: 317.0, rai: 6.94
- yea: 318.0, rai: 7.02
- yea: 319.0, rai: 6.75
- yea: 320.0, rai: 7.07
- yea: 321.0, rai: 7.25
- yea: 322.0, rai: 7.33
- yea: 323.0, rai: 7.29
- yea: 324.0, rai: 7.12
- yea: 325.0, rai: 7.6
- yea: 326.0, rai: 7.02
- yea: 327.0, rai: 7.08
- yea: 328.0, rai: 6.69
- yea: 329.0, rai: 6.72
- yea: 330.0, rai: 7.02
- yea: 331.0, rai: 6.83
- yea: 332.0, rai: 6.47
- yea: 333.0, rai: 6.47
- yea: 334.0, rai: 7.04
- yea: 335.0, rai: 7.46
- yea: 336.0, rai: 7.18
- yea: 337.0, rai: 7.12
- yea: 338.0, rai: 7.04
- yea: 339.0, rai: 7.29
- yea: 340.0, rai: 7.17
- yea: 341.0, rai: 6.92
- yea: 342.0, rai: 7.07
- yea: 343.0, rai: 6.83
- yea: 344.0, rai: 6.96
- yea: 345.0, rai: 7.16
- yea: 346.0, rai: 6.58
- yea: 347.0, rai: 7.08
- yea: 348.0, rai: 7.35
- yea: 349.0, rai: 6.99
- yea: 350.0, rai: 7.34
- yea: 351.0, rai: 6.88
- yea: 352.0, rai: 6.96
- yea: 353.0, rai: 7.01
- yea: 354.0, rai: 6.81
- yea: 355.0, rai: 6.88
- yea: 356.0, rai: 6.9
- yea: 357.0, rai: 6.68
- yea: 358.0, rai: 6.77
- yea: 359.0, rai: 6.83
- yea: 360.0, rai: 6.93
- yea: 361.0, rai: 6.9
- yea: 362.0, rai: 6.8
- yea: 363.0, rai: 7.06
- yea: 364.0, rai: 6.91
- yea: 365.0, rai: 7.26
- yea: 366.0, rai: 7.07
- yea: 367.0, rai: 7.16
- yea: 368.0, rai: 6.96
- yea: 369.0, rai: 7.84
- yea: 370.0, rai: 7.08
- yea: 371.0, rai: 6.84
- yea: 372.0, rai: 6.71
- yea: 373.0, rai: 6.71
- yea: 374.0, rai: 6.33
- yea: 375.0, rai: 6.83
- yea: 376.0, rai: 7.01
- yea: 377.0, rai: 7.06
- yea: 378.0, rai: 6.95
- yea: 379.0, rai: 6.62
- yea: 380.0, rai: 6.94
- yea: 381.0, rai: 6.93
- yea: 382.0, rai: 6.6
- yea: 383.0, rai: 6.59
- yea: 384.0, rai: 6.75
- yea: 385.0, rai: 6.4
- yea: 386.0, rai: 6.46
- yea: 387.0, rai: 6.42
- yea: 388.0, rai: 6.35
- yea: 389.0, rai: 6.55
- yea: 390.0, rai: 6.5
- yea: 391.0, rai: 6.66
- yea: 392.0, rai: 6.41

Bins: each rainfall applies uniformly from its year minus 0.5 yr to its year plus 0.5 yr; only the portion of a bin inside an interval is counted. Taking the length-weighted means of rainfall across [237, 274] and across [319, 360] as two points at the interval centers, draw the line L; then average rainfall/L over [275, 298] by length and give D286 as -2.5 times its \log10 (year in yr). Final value 0.28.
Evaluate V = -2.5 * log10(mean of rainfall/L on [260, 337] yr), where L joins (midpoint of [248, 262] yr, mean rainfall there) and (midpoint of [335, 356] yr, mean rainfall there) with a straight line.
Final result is 0.07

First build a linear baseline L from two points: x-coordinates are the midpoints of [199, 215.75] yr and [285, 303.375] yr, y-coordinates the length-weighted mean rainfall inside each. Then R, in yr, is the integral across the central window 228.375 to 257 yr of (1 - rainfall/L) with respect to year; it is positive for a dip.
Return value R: 2.56 yr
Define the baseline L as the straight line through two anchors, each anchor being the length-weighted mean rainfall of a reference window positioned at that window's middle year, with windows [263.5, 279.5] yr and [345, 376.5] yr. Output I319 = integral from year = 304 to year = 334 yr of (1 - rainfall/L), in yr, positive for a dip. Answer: -5.0 yr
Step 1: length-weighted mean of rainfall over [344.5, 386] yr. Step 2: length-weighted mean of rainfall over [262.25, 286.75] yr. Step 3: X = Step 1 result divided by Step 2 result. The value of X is 1.41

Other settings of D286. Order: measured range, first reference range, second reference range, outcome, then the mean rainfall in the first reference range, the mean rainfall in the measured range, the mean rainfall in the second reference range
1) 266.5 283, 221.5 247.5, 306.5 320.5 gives 0.38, 5.94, 4.64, 7.29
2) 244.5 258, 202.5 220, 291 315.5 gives 0.12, 6.71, 6.17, 7.1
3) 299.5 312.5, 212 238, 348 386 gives -0.11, 6.22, 7.34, 6.9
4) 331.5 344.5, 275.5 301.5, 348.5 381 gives -0.11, 5.24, 7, 6.94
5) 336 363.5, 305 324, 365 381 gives 0.02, 7.3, 6.98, 6.95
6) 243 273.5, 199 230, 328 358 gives 0.10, 6.58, 6.13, 6.96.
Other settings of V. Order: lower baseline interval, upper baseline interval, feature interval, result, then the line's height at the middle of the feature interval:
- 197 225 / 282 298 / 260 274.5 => -0.025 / 5.81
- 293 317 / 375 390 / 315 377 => -0.011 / 6.93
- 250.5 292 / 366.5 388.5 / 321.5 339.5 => -0.144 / 6.17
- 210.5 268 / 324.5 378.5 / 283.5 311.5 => 0.033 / 6.62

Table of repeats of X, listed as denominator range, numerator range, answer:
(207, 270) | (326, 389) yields 1.10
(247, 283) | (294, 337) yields 1.28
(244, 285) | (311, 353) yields 1.28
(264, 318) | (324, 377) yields 1.17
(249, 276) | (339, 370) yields 1.16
